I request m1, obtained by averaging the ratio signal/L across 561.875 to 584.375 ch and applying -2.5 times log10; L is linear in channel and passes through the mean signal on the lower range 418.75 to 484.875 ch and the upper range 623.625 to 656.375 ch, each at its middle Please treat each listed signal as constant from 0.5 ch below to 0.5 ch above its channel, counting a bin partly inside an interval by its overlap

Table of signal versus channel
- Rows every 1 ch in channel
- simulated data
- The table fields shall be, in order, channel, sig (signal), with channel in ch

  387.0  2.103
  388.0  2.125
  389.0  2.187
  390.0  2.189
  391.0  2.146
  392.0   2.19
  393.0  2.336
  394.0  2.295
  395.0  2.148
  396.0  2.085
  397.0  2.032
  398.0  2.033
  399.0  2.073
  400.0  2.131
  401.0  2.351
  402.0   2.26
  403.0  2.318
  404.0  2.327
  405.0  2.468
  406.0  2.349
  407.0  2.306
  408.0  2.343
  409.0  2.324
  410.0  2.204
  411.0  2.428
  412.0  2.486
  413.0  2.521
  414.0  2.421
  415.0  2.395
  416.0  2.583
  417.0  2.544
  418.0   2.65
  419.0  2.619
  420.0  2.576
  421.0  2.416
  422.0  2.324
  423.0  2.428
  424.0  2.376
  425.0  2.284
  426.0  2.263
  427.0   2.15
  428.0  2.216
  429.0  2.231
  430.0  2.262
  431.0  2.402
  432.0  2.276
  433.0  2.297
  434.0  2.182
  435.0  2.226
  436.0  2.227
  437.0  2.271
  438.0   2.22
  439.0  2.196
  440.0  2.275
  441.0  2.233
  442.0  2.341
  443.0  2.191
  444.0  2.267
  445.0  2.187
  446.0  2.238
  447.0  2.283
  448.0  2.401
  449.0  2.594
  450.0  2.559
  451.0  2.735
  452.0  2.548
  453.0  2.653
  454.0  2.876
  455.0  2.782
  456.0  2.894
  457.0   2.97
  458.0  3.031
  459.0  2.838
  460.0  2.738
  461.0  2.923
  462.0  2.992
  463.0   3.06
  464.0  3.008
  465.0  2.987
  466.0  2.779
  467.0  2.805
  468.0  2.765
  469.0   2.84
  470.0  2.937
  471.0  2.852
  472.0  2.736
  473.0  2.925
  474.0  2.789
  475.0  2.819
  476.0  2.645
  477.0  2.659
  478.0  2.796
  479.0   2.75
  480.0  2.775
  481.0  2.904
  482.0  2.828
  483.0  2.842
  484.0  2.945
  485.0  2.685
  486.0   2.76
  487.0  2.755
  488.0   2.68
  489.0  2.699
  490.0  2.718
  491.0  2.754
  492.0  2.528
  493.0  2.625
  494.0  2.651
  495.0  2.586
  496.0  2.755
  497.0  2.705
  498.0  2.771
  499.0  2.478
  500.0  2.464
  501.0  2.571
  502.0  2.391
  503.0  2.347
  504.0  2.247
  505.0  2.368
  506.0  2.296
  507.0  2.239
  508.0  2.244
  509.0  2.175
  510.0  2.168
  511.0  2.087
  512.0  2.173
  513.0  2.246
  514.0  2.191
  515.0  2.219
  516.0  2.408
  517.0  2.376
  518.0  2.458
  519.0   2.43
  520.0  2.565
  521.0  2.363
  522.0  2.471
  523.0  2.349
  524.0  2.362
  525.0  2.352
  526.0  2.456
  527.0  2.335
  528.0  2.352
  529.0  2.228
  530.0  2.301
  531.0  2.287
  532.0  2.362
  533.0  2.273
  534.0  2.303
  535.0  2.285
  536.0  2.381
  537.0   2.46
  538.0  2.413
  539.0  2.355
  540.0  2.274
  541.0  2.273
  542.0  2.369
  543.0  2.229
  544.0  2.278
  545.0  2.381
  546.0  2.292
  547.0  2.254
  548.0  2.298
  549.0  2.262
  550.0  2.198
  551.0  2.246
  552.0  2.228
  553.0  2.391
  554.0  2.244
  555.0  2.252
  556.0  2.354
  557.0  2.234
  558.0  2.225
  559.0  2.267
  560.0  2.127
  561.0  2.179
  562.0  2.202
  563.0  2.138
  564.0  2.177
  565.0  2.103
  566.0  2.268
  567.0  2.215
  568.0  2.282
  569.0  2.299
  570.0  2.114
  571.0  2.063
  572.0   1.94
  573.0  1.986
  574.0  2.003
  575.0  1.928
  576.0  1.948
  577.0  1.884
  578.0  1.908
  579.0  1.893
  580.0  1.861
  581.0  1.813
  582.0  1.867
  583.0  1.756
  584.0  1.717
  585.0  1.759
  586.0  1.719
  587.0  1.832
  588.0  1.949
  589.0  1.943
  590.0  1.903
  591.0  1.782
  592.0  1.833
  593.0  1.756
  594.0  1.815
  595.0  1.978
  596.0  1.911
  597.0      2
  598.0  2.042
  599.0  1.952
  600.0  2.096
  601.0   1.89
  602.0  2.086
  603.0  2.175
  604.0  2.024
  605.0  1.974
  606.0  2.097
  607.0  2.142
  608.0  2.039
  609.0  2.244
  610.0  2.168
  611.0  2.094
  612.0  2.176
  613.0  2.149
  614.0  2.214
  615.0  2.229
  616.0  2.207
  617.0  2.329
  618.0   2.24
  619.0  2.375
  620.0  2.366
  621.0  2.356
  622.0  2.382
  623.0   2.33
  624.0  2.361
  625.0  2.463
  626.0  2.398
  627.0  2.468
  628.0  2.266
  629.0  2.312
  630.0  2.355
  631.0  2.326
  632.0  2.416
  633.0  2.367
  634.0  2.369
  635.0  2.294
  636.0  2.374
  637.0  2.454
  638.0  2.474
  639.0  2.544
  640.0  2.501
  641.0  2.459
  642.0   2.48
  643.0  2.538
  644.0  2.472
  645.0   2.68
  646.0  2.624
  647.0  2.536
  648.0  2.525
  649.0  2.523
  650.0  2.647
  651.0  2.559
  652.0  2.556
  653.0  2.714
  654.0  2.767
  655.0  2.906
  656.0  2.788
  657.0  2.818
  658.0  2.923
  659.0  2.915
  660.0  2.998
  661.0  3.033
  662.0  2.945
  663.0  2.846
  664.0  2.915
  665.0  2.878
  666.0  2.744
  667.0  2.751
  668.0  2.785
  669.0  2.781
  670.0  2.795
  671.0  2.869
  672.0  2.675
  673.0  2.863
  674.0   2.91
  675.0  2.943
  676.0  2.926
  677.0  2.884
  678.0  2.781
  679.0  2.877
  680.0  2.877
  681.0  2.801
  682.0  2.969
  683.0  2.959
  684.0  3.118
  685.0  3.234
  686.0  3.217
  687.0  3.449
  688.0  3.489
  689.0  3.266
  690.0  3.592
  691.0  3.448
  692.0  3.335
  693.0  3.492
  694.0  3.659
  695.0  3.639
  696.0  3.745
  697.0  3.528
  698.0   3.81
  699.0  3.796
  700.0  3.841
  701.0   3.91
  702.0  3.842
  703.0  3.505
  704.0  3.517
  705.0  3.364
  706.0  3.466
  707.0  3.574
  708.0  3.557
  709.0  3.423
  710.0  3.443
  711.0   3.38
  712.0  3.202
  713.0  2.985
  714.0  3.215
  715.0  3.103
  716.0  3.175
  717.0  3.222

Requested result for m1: 0.25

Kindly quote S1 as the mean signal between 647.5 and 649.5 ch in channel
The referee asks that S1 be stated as 2.52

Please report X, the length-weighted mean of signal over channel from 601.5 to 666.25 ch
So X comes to 2.46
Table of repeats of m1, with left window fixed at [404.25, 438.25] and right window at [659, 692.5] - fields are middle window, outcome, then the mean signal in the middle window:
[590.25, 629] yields 0.30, 2.14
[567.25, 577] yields 0.31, 2.06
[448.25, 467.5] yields -0.15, 2.82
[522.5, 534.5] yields 0.13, 2.33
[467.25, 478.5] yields -0.13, 2.8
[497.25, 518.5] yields 0.11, 2.33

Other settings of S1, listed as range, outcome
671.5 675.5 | 2.85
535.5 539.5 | 2.4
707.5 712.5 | 3.4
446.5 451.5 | 2.51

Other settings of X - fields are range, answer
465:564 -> 2.46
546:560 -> 2.26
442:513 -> 2.64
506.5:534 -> 2.31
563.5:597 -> 1.95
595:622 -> 2.14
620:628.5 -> 2.38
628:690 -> 2.75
